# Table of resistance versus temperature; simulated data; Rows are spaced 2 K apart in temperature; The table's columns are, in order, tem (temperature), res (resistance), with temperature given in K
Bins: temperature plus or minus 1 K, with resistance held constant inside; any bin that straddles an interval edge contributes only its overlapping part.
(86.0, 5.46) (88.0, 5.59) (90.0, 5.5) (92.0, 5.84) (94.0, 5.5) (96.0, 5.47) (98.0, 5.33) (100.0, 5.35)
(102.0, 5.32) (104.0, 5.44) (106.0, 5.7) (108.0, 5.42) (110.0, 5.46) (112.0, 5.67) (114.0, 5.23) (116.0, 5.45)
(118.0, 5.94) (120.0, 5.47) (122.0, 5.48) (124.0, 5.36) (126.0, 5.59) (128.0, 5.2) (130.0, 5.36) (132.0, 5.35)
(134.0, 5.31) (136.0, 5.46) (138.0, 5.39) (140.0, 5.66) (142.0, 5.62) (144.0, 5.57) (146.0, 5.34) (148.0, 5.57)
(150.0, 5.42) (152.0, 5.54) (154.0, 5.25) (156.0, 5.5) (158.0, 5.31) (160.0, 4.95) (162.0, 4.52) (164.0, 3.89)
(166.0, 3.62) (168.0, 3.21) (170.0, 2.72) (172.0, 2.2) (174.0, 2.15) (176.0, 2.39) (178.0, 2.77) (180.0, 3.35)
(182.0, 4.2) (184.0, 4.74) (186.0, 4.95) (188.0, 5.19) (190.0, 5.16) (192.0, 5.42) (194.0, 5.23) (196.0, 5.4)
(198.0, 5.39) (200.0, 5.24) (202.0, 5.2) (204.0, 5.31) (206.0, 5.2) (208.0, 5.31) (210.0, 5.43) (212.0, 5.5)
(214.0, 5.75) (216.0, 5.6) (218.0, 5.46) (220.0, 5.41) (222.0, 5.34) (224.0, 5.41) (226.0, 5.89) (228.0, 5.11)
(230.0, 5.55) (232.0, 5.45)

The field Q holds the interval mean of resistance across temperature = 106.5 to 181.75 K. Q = 4.8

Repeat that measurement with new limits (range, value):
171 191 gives 3.71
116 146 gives 5.48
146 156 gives 5.44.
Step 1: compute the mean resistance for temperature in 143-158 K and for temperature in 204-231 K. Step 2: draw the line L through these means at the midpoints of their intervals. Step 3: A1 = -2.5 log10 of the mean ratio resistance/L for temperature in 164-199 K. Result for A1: 0.34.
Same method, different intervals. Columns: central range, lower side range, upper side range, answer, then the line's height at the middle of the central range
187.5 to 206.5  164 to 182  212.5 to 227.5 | -0.24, 4.26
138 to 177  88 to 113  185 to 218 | 0.21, 5.41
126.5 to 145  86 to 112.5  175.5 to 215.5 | -0.03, 5.27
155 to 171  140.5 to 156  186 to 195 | 0.27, 5.39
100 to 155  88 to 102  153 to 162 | -0.03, 5.33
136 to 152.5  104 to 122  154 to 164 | -0.07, 5.15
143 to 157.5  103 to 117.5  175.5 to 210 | -0.06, 5.15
